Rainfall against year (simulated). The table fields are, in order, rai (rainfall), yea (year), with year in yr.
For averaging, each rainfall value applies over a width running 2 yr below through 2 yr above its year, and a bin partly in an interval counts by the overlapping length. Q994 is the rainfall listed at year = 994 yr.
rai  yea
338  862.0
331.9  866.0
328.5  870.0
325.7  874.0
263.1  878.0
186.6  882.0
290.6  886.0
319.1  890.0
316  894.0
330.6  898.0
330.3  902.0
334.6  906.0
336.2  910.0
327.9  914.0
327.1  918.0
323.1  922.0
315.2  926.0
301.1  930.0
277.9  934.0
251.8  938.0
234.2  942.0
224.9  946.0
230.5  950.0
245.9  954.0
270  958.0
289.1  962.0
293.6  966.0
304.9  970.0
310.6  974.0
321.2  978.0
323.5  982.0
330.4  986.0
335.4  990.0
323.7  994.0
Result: 323.7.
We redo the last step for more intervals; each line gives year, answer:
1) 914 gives 327.9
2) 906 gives 334.6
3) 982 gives 323.5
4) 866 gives 331.9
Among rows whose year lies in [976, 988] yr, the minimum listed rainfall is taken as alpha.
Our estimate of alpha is 321.2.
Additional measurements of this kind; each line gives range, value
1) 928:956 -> 224.9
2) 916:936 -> 277.9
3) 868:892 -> 186.6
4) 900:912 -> 330.3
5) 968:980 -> 304.9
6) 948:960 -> 230.5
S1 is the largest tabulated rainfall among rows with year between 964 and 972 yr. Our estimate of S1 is 304.9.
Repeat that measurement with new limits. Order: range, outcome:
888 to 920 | 336.2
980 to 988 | 330.4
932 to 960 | 277.9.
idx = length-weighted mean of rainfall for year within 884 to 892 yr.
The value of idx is 305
